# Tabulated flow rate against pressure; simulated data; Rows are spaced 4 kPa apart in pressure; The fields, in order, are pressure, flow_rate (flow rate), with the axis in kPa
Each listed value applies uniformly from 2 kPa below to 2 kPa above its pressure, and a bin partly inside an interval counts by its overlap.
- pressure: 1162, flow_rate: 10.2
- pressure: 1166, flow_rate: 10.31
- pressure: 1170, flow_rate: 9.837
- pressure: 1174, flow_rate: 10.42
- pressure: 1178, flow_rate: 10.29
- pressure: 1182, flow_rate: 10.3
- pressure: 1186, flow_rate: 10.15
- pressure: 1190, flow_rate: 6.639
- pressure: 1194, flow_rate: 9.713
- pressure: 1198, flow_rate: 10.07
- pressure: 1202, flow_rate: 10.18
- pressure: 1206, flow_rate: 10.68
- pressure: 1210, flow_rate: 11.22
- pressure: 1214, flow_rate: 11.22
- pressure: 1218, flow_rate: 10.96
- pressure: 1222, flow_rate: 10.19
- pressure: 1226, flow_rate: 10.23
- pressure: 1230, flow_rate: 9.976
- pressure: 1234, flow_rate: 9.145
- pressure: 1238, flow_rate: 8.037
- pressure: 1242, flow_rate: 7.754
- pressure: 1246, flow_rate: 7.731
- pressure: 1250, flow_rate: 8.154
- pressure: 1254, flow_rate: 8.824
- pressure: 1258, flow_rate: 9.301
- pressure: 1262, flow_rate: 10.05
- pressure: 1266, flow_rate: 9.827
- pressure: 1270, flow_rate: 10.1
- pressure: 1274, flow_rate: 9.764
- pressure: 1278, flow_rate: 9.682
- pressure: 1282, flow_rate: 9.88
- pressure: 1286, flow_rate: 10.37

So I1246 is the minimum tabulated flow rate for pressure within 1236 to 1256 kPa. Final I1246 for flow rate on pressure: 7.731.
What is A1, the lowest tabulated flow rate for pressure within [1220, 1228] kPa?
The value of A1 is 10.19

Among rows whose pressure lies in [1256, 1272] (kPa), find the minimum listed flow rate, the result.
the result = 9.301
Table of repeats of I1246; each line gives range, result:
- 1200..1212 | 10.18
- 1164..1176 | 9.837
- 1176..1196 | 6.639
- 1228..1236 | 9.145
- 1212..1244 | 7.754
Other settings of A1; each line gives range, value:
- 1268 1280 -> 9.682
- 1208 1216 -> 11.22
